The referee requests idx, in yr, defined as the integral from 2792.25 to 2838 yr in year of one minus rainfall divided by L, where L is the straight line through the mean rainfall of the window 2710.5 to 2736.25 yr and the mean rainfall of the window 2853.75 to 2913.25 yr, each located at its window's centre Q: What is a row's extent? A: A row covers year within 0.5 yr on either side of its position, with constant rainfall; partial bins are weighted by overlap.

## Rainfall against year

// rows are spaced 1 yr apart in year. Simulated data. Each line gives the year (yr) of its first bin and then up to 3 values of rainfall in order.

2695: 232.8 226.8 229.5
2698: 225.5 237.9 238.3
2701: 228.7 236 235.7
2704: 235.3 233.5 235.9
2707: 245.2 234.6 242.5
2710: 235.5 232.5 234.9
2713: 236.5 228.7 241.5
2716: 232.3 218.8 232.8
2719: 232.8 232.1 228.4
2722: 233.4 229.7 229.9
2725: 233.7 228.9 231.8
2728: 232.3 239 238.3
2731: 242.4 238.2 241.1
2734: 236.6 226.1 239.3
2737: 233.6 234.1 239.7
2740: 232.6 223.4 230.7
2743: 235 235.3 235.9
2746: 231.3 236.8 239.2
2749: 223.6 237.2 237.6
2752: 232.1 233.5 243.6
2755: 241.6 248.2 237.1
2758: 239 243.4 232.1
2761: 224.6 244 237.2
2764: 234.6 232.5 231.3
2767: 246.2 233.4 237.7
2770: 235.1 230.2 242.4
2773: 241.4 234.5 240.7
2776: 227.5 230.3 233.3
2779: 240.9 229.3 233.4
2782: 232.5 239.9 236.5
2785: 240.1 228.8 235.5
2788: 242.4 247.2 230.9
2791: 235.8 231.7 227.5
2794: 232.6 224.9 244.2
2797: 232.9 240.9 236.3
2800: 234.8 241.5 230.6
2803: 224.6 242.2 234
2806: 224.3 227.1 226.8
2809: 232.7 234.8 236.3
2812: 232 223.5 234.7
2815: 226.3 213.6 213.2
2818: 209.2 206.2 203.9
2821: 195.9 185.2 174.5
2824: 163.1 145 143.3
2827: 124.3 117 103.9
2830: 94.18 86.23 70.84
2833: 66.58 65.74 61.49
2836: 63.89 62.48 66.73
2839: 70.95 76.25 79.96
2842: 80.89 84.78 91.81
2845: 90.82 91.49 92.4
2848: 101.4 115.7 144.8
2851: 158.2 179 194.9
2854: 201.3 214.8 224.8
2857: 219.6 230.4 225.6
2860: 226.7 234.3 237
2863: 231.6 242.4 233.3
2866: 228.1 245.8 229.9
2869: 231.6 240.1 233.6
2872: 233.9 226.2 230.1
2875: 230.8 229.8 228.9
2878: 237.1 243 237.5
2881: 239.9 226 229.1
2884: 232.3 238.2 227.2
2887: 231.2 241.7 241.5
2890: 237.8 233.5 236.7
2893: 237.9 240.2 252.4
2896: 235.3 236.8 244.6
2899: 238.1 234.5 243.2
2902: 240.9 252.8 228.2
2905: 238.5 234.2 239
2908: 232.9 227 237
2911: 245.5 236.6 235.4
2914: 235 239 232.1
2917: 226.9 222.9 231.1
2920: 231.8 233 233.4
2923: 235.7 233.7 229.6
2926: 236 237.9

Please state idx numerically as 9.8 yr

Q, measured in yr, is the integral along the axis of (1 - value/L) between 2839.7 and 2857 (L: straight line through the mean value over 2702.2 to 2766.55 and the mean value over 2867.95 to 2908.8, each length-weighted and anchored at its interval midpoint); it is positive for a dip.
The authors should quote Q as 7.5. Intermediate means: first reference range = 235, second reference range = 236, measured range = 134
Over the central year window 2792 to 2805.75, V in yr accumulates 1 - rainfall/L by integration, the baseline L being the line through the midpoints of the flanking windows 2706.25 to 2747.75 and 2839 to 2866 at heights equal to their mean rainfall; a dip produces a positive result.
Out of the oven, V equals -2.80 yr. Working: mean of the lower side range 234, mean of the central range 234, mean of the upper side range 165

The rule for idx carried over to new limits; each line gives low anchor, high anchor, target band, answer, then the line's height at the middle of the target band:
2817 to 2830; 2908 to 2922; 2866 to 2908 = -4.88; 212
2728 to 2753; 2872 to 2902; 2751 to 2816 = 0.10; 235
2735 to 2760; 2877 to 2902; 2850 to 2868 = 1.47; 237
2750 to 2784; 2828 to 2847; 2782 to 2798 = -4.39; 185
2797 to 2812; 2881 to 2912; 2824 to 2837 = 7.64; 234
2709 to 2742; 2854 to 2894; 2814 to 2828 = 2.92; 233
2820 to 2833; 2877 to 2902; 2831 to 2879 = 5.17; 181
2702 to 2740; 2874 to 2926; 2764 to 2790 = -0.13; 235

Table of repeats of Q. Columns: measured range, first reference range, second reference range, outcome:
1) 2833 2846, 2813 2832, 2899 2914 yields 7.7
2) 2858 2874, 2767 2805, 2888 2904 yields 0.4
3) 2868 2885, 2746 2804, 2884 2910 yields 0.3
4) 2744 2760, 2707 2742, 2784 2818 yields -0.3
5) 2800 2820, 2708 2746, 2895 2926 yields 0.7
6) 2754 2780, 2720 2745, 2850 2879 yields -0.6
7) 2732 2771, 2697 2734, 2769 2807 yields -0.2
